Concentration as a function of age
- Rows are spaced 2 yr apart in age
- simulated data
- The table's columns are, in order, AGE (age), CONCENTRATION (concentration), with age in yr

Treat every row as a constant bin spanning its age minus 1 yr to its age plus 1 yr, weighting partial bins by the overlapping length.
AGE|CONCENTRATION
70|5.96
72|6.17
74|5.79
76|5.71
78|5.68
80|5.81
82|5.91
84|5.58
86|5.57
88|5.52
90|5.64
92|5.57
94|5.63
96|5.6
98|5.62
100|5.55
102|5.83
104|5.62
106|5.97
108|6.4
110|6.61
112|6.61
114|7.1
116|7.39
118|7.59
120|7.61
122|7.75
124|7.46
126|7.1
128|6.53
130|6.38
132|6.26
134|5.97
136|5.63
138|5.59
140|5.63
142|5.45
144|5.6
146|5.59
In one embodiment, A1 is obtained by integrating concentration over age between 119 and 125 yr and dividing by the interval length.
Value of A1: 7.61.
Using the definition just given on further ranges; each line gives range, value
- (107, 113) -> 6.54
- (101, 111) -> 6.09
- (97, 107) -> 5.72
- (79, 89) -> 5.68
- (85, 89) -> 5.54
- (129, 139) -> 5.97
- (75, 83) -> 5.78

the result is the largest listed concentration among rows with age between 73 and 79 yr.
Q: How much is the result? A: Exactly 5.79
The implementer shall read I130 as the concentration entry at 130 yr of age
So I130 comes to 6.38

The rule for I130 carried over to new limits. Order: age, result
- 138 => 5.59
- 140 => 5.63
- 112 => 6.61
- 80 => 5.81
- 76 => 5.71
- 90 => 5.64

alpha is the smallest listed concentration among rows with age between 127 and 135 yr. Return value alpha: 5.97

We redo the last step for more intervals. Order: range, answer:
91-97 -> 5.57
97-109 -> 5.55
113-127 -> 7.1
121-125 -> 7.46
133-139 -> 5.59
